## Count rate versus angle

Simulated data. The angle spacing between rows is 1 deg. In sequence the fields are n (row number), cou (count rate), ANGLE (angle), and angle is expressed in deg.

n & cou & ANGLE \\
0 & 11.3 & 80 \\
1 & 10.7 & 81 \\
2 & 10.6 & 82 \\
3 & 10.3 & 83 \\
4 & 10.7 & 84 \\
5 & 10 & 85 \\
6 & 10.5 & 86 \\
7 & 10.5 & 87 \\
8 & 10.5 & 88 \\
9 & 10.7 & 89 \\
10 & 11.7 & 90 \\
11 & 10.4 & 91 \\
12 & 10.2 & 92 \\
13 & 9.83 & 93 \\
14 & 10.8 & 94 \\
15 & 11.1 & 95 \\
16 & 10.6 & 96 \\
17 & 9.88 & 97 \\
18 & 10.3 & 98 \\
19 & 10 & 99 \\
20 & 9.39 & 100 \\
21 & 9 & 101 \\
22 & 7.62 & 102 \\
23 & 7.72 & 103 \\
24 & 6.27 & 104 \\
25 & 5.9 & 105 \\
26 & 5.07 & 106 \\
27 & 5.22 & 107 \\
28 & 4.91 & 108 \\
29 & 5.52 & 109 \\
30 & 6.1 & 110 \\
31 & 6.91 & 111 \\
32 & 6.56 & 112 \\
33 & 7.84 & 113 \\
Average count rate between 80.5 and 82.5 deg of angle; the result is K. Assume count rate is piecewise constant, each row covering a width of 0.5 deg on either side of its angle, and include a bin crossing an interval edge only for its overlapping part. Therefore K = 10.6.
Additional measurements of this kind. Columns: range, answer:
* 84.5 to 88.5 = 10.4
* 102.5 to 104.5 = 6.99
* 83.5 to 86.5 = 10.4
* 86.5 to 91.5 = 10.8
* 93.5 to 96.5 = 10.8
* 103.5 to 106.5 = 5.75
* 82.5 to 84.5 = 10.5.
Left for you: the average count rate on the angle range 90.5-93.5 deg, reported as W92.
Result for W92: 10.1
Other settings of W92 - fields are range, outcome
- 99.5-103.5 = 8.43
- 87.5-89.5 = 10.6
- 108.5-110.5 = 5.81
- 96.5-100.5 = 9.89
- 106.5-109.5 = 5.22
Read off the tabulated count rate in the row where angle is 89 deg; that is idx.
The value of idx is 10.7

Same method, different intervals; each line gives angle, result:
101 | 9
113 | 7.84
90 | 11.7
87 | 10.5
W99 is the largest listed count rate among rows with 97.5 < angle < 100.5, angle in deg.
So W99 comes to 10.3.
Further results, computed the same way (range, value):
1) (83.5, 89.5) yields 10.7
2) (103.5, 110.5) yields 6.27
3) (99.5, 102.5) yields 9.39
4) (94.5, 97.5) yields 11.1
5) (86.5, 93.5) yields 11.7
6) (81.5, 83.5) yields 10.6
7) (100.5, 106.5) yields 9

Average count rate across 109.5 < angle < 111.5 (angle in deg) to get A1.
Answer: 6.5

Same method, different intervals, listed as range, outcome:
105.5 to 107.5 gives 5.14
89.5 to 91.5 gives 11.1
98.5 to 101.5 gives 9.46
